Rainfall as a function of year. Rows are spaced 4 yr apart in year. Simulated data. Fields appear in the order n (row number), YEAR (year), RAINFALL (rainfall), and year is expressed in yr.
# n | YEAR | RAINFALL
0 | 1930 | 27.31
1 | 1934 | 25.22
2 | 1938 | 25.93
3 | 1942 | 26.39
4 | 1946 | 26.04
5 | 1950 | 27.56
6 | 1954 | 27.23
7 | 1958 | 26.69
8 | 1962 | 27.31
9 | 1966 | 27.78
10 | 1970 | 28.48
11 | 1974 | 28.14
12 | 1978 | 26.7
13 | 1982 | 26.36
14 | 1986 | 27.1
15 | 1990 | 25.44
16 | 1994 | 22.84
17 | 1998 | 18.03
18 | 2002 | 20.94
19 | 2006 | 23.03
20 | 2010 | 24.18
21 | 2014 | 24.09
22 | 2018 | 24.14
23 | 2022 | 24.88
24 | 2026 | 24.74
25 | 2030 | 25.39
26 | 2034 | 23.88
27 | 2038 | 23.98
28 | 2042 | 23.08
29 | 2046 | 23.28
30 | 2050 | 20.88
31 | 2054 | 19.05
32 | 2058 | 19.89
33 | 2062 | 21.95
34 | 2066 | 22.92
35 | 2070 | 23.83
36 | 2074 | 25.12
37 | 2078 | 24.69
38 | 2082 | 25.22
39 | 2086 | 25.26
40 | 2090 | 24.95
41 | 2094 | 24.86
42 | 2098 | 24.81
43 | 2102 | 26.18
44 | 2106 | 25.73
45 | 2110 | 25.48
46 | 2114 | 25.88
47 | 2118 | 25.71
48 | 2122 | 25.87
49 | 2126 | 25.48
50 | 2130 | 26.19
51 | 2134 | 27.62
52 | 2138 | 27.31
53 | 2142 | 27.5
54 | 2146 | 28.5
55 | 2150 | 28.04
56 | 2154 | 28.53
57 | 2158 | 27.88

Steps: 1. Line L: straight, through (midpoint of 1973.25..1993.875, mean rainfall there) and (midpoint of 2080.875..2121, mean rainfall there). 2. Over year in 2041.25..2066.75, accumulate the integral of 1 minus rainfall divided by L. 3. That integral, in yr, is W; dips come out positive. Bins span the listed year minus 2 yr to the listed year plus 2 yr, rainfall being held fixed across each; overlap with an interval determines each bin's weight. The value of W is 4.3 yr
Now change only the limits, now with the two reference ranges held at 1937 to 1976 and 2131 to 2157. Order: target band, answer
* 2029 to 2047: 2.4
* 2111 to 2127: 1.2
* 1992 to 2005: 3.1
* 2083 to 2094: 1.0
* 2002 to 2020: 2.5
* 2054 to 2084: 4.9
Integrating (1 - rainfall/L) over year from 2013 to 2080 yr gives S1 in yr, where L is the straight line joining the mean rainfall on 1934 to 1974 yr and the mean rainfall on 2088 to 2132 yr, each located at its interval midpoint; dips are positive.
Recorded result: 7.38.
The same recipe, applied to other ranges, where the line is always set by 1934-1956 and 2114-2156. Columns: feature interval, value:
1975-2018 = 4.3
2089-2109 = 1.2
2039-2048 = 1.2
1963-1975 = -0.7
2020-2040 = 1.6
